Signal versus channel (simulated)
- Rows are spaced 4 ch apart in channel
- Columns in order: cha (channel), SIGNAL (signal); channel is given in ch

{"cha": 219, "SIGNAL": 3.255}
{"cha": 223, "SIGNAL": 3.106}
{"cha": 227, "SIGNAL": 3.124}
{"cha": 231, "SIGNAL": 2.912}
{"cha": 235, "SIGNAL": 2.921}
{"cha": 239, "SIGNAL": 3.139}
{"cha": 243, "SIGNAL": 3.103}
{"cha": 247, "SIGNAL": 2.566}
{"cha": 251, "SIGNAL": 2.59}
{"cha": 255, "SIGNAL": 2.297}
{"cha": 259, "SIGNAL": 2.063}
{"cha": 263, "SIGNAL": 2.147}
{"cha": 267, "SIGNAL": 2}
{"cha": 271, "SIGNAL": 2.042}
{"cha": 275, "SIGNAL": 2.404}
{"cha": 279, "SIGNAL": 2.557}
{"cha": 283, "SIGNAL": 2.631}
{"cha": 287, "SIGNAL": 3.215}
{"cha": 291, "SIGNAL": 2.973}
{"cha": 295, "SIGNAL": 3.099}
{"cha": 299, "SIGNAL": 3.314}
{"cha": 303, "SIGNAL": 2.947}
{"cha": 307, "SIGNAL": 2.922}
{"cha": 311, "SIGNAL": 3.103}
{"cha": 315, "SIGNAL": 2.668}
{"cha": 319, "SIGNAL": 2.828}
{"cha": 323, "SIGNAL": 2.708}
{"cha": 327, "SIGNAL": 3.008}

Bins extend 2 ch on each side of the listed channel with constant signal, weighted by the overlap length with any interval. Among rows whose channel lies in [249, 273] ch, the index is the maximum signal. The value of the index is 2.59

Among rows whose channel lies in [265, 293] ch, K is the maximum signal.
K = 3.215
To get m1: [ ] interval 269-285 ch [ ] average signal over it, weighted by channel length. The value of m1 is 2.41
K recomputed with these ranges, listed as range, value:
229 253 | 3.139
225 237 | 3.124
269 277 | 2.404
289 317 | 3.314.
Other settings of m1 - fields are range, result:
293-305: 3.12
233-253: 2.86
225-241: 3.02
